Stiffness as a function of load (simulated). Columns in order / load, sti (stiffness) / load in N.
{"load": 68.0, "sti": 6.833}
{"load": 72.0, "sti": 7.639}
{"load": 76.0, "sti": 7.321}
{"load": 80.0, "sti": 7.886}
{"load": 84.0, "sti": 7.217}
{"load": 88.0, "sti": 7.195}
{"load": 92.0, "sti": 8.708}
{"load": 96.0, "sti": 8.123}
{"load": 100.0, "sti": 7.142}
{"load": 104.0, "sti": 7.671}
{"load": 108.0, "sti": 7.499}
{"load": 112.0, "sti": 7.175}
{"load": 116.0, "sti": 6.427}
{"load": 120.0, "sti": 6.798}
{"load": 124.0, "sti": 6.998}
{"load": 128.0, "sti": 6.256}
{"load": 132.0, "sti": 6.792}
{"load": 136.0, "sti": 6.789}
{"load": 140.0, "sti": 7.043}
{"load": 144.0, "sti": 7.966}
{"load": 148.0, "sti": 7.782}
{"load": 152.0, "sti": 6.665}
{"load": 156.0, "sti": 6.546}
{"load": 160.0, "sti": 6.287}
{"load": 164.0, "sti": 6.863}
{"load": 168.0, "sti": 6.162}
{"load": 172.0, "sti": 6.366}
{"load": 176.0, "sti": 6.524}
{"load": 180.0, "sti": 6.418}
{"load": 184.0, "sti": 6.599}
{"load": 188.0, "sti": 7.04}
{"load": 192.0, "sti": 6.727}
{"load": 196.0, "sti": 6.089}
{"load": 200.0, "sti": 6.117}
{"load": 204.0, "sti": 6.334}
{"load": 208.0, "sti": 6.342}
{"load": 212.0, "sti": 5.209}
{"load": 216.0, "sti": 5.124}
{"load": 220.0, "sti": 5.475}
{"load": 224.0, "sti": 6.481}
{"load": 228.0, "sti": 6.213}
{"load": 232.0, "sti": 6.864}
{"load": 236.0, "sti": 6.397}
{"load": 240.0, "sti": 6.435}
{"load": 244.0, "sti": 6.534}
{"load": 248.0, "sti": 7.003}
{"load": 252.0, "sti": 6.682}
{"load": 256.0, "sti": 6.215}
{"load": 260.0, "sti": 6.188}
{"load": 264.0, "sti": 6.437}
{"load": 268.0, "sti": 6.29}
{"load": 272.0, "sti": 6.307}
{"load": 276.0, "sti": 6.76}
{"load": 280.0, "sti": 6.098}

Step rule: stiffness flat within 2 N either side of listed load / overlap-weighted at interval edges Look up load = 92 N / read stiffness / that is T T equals 8.708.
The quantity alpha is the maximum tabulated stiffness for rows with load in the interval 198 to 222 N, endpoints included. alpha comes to 6.342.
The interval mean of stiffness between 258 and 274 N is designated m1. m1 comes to 6.31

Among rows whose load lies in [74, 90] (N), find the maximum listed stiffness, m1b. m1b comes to 7.886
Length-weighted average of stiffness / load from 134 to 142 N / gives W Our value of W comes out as 6.92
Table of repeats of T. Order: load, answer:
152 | 6.665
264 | 6.437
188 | 7.04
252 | 6.682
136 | 6.789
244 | 6.534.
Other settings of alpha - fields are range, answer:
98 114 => 7.671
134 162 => 7.966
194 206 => 6.334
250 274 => 6.682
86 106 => 8.708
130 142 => 7.043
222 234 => 6.864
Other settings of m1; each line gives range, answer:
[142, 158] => 7.24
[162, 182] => 6.47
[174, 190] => 6.65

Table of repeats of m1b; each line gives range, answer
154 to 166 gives 6.863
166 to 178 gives 6.524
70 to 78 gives 7.639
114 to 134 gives 6.998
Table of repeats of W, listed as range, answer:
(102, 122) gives 7.11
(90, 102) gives 7.99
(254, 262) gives 6.2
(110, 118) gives 6.8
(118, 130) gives 6.68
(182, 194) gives 6.79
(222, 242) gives 6.48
